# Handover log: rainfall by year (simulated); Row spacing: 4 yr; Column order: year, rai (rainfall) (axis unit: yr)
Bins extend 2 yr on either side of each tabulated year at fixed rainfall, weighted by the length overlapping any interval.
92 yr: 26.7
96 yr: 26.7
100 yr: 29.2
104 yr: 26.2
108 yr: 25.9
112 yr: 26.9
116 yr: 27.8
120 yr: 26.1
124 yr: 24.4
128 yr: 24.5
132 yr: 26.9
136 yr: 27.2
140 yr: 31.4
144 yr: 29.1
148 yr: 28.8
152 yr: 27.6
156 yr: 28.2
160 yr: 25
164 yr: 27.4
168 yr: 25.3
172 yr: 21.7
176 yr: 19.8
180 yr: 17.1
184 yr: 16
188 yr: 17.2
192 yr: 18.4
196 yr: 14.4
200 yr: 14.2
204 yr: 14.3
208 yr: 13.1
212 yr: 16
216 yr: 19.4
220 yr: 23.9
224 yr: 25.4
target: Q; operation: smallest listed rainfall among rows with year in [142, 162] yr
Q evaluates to 25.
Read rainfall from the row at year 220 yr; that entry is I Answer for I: 23.9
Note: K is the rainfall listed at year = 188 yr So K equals 17.2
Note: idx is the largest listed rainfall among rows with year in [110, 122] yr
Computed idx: 27.8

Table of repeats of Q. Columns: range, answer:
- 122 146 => 24.4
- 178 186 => 16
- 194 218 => 13.1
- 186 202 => 14.2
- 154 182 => 17.1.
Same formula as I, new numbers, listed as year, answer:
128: 24.5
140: 31.4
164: 27.4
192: 18.4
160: 25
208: 13.1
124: 24.4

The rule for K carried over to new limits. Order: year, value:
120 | 26.1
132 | 26.9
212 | 16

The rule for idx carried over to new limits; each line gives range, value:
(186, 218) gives 19.4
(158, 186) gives 27.4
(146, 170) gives 28.8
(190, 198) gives 18.4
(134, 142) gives 31.4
